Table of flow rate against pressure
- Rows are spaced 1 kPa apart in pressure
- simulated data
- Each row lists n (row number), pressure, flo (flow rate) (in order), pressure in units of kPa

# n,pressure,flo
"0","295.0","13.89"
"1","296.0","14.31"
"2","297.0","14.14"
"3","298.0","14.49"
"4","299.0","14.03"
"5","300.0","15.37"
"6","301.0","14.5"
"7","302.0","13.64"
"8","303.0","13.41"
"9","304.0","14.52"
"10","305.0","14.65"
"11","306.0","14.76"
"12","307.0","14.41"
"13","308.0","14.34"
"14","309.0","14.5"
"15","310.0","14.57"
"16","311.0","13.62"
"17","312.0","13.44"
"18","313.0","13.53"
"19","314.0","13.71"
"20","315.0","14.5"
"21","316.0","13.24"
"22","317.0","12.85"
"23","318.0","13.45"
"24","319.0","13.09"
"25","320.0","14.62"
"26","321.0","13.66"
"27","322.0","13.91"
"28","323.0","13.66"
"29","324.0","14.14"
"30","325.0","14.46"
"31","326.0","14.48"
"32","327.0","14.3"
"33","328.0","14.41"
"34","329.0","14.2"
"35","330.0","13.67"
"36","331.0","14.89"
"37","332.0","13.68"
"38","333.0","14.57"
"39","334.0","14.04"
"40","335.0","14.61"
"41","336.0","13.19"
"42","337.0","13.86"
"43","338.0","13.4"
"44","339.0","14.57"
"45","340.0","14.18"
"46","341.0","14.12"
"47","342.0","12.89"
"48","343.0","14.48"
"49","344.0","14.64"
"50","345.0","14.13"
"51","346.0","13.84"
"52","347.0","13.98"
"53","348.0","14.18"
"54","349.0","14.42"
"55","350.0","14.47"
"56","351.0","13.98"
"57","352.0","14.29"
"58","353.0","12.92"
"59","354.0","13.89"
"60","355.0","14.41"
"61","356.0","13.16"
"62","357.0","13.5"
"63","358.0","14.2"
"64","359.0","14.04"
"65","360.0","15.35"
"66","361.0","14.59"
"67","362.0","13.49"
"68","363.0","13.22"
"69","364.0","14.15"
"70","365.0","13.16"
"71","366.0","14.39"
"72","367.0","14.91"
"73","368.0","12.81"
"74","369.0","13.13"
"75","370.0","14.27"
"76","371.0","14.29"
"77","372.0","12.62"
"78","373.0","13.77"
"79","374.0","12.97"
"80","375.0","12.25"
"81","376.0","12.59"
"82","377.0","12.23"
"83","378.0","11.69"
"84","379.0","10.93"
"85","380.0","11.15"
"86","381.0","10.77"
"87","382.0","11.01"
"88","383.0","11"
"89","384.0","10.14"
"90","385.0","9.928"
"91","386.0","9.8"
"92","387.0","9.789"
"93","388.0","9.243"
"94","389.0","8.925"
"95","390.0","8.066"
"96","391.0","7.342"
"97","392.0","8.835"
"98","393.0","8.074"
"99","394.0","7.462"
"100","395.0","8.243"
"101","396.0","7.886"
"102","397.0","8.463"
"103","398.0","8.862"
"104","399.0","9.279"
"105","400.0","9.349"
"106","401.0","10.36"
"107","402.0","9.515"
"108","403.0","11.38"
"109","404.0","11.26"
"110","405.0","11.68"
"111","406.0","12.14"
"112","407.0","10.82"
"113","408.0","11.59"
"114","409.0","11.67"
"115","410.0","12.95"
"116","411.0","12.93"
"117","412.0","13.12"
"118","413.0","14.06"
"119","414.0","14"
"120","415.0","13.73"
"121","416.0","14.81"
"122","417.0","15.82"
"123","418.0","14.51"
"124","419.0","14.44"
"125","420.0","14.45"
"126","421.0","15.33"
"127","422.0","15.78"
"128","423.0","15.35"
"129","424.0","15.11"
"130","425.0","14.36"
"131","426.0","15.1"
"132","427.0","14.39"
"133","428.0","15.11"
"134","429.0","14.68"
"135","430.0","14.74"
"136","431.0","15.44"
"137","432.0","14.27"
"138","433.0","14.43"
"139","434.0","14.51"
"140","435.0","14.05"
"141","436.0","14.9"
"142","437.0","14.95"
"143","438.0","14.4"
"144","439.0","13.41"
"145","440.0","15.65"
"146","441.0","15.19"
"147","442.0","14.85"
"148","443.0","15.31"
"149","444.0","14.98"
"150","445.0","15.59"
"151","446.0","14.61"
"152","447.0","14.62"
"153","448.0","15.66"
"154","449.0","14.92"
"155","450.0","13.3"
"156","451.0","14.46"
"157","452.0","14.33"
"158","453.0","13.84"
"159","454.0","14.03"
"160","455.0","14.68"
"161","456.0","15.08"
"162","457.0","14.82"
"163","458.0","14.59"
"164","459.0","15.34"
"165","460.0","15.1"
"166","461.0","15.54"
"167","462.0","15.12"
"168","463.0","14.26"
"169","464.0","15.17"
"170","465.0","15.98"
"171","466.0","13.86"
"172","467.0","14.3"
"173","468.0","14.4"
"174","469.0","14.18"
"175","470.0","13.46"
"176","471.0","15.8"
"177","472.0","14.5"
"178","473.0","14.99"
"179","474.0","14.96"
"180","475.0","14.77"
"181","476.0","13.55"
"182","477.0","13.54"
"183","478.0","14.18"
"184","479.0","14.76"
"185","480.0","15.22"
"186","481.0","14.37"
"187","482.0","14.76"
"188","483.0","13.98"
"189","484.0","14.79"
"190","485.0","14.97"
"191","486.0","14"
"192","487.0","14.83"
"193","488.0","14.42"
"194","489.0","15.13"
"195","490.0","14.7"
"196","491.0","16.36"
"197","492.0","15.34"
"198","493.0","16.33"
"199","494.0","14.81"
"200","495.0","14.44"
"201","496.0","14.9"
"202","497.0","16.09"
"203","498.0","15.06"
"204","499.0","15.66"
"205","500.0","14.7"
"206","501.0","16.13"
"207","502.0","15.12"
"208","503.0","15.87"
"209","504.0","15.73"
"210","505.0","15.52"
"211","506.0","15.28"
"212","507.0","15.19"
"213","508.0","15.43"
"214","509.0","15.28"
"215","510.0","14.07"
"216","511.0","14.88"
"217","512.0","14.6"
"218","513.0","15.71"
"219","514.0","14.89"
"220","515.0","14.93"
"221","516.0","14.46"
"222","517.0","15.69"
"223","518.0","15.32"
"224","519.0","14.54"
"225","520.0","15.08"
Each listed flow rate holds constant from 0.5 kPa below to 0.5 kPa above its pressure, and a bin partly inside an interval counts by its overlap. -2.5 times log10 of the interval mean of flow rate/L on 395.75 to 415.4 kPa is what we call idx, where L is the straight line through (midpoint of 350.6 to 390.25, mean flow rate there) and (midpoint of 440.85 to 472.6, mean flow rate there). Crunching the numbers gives 0.19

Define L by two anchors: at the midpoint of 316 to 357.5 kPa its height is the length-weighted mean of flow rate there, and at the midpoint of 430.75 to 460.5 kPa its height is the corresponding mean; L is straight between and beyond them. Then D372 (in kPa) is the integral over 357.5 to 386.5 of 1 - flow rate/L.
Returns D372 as 3.0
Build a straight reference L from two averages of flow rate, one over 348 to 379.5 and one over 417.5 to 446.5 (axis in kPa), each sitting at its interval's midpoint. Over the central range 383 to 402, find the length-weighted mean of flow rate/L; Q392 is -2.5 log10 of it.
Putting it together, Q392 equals 0.491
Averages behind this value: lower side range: 13.6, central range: 8.96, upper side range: 14.8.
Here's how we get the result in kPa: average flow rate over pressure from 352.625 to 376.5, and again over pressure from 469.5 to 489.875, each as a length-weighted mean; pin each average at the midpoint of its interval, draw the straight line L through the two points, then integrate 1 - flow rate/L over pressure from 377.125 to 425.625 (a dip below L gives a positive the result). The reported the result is 8.9 kPa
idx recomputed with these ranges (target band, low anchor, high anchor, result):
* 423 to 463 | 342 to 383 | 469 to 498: -0.03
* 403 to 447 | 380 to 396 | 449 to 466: -0.17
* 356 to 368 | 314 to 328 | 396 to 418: -0.09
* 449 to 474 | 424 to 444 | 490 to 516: 0.02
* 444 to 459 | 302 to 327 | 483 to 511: 0.02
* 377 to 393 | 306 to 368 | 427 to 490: 0.39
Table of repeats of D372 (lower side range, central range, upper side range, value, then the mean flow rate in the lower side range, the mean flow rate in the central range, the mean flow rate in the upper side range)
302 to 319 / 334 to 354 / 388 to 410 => -2.8 kPa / 13.9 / 14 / 9.65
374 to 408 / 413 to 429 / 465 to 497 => -4.4 kPa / 10.1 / 14.8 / 14.7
